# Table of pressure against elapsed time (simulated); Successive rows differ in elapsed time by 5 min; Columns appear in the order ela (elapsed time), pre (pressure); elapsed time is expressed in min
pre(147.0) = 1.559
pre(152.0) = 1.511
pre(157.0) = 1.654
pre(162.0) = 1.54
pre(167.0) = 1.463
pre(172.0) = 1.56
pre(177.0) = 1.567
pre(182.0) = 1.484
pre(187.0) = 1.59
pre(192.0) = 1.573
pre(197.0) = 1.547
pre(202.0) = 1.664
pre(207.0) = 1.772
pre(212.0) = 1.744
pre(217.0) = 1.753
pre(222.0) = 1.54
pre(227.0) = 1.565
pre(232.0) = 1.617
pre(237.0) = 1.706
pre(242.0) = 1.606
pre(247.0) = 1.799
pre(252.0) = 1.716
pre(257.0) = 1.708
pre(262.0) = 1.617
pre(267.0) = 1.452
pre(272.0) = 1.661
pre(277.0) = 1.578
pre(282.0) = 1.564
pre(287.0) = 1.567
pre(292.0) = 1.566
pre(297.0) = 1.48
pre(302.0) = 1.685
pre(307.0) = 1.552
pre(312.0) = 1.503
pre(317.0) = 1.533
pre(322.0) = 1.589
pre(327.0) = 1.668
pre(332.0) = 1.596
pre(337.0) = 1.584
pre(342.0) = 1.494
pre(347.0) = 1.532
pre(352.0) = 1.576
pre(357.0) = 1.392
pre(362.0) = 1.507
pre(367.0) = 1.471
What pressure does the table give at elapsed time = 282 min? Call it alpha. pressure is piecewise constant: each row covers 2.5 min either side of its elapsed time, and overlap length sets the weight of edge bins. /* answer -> 1.564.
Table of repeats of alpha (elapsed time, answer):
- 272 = 1.661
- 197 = 1.547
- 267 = 1.452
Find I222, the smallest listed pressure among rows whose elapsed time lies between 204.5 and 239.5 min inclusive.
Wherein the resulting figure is 1.54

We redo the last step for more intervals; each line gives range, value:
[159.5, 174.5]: 1.463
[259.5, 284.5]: 1.452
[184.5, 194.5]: 1.573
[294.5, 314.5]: 1.48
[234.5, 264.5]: 1.606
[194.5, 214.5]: 1.547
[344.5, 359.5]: 1.392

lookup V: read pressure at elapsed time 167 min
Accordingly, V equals 1.463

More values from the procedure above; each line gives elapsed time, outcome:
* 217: 1.753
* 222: 1.54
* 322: 1.589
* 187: 1.59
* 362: 1.507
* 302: 1.685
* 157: 1.654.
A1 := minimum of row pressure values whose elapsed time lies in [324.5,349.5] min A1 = 1.494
